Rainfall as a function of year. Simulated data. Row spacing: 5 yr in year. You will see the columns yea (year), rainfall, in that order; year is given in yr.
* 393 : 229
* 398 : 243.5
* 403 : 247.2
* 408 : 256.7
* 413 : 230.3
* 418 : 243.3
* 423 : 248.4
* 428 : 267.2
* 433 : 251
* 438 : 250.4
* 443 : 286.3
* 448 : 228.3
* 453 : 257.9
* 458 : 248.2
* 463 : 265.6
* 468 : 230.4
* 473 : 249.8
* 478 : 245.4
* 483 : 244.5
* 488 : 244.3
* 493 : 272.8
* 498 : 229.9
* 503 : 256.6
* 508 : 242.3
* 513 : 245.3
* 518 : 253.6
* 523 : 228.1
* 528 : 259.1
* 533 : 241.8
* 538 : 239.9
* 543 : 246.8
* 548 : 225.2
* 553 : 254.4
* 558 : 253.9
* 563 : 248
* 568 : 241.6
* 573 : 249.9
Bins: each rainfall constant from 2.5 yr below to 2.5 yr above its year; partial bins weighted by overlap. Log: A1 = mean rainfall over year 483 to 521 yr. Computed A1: 249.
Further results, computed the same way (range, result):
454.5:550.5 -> 246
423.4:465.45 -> 256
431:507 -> 251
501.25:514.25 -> 248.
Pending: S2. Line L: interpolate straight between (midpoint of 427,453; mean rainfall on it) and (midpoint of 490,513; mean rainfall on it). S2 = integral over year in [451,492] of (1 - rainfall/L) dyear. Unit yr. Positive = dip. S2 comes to 0.6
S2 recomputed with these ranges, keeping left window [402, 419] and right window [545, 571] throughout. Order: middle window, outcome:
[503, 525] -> 0.03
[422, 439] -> -0.75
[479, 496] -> -0.55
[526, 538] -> -0.16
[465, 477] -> 0.13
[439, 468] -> -1.21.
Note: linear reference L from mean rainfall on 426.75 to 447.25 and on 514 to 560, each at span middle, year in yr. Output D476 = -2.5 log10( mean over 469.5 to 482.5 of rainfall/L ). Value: 0.037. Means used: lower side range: 260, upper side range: 245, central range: 246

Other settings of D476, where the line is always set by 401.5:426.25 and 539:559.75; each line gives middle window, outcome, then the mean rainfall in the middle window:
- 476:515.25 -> -0.01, 248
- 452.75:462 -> -0.04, 254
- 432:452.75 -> -0.04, 255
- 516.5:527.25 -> 0.01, 243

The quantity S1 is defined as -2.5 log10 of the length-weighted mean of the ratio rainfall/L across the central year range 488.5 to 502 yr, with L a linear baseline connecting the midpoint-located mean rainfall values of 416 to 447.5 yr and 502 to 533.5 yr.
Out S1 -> -0.01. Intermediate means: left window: 256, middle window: 251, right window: 247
